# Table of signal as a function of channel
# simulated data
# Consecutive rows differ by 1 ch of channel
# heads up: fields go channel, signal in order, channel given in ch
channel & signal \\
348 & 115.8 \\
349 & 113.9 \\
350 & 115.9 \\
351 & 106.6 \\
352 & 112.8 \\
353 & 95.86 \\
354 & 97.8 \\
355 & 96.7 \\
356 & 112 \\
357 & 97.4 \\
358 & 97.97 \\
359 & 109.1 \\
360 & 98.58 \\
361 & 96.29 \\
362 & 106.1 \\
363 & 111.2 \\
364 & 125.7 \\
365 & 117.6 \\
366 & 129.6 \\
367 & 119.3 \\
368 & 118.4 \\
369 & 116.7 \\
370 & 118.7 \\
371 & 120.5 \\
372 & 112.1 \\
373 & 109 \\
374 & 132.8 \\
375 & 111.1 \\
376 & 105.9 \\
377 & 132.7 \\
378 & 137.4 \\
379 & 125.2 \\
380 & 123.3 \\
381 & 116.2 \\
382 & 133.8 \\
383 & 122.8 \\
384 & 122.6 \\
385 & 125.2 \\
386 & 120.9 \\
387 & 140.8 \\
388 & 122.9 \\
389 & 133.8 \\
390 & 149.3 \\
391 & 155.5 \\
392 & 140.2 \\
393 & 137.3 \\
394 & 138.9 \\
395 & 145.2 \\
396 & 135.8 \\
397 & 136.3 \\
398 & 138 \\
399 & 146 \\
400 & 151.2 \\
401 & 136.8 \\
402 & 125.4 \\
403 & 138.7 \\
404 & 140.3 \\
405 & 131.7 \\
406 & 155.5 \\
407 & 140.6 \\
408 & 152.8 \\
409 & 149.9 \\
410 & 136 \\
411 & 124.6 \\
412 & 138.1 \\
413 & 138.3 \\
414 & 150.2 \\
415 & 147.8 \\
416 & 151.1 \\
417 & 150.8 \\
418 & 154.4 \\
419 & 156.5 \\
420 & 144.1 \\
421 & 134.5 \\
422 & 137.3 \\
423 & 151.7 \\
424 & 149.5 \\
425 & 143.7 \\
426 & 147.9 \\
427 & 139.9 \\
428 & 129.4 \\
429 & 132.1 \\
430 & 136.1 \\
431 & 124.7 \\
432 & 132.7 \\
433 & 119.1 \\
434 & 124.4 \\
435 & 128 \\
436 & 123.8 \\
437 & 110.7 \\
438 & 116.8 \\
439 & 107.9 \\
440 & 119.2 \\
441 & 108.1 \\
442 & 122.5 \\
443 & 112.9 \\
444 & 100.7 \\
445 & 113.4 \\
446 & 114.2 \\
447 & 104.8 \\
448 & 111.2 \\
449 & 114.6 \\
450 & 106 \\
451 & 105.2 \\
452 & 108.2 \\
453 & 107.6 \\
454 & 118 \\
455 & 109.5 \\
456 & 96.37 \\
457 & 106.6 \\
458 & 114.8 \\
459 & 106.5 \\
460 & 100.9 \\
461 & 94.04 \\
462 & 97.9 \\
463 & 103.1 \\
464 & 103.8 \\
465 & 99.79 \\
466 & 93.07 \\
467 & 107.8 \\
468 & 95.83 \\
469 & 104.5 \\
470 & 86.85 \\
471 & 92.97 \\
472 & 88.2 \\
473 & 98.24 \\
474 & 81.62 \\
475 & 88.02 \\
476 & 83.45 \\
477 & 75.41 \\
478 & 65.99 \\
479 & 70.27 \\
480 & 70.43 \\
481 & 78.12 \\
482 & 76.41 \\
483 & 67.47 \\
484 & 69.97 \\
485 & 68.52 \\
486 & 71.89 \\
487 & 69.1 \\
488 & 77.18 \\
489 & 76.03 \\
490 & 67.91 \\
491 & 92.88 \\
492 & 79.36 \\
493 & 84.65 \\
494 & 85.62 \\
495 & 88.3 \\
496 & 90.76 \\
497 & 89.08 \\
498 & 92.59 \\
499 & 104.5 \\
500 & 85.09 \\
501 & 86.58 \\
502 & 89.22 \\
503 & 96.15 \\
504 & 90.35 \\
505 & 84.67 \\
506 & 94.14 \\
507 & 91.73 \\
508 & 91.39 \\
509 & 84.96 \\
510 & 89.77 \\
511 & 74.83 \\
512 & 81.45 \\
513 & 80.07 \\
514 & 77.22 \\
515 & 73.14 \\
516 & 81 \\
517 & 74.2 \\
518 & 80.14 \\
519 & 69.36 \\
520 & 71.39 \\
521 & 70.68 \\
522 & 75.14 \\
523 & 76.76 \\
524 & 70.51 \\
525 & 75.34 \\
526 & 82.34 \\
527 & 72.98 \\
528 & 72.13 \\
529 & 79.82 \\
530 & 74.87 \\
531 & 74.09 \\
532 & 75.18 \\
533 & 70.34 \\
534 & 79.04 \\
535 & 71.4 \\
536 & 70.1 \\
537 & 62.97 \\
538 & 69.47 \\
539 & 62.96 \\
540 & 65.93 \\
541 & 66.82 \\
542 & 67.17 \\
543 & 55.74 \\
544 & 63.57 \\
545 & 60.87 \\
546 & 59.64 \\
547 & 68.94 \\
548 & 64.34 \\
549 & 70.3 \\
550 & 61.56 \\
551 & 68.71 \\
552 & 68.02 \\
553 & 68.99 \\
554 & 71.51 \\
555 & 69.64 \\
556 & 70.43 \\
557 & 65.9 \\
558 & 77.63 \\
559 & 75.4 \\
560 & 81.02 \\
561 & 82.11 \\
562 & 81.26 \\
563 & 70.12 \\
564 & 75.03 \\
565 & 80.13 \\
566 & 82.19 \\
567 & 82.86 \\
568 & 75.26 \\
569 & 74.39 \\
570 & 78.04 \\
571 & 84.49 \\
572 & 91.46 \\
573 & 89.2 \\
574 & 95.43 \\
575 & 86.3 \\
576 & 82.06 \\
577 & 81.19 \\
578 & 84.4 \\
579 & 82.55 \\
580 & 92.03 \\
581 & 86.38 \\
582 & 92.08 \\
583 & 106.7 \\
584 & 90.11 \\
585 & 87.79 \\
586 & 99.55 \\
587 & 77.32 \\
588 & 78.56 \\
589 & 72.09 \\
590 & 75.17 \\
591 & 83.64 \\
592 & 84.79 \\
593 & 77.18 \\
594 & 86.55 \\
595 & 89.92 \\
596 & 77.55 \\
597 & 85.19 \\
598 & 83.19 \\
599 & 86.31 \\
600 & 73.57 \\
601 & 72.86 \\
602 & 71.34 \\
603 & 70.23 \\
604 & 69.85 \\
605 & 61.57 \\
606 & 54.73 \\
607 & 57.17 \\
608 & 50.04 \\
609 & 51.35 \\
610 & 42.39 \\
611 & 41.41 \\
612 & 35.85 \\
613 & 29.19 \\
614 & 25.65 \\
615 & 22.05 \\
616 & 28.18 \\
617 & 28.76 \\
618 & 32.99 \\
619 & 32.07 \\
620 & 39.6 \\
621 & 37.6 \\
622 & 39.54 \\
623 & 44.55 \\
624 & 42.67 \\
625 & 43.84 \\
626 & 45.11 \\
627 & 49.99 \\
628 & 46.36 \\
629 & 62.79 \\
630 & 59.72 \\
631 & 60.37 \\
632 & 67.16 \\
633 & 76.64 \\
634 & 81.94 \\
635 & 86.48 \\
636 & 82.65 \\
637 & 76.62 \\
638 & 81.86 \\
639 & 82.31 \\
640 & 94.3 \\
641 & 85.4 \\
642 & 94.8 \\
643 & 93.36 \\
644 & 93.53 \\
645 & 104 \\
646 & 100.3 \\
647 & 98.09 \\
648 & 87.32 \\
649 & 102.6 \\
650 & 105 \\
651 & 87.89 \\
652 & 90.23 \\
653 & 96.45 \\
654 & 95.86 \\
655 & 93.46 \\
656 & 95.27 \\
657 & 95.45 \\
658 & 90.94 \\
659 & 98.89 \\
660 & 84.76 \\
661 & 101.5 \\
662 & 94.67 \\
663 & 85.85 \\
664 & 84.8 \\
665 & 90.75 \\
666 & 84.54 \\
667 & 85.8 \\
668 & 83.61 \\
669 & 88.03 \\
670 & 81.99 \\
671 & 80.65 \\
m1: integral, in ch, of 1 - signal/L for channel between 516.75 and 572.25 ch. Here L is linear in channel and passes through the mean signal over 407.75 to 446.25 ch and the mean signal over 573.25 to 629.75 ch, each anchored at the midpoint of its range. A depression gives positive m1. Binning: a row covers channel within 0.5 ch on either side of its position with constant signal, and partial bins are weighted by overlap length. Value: 9.0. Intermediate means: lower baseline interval 133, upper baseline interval 64.9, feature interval 72.4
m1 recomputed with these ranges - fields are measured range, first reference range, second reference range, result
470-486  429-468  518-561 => 3.22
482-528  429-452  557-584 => 8.75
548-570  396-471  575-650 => 3.14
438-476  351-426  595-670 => 3.19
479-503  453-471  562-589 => 4.07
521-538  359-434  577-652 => 3.75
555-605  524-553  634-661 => -2.24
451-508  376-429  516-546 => 4.76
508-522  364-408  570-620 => 2.30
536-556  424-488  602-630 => 1.28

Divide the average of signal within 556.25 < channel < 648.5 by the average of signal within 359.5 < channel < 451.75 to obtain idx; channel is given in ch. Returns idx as 0.55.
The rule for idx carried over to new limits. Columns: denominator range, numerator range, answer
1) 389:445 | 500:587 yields 0.57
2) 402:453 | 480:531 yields 0.62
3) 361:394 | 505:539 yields 0.62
